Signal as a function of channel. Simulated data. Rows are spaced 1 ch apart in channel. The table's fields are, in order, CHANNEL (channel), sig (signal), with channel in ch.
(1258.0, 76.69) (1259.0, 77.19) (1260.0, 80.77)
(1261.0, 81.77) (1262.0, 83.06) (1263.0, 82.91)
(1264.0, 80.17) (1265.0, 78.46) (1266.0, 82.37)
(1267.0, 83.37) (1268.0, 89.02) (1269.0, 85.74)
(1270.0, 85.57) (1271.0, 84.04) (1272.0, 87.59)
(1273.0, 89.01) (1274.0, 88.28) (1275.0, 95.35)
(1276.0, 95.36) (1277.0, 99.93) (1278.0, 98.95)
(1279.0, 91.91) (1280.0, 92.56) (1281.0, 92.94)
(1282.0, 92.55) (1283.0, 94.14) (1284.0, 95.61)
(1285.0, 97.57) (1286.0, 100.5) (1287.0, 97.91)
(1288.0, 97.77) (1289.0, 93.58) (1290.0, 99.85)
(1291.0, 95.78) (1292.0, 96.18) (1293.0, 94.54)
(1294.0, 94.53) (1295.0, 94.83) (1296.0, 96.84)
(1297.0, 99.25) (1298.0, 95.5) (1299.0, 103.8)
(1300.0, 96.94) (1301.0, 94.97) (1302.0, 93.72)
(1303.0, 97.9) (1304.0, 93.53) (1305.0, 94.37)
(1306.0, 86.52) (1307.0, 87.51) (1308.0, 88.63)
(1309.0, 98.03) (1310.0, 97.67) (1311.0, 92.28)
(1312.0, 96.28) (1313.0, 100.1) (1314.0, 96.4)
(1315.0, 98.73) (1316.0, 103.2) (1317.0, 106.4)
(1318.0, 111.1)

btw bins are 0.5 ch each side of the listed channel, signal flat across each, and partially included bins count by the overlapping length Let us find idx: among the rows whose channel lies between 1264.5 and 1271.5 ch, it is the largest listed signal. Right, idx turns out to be 89.02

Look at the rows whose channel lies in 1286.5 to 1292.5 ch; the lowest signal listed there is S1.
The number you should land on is 93.58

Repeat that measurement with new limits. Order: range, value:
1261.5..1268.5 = 78.46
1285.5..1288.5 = 97.77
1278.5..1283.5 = 91.91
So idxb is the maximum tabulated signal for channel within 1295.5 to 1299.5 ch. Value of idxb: 103.8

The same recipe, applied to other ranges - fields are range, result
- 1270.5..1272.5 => 87.59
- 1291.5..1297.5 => 99.25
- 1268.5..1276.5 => 95.36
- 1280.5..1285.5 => 97.57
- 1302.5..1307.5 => 97.9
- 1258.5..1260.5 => 80.77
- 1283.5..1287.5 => 100.5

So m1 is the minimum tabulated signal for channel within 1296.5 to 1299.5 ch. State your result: 95.5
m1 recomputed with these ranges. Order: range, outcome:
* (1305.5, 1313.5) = 86.52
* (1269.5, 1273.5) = 84.04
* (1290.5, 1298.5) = 94.53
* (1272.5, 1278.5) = 88.28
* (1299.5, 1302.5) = 93.72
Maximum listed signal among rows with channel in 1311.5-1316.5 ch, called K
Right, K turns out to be 103.2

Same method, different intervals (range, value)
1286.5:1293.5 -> 99.85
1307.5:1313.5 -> 100.1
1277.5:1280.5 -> 98.95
